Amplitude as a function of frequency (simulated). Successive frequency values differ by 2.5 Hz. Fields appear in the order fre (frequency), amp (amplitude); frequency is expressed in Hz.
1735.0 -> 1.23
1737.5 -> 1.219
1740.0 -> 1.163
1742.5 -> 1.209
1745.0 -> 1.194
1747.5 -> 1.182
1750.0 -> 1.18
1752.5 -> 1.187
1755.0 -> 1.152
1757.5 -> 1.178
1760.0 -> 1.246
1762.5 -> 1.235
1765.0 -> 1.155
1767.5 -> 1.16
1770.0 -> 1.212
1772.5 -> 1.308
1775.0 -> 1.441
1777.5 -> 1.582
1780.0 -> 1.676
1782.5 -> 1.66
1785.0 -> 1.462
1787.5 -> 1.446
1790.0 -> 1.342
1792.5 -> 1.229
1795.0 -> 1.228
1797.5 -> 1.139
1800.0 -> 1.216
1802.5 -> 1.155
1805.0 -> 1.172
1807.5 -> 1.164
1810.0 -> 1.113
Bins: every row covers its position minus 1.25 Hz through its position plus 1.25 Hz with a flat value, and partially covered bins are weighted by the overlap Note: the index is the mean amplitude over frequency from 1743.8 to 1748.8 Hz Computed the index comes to 1.19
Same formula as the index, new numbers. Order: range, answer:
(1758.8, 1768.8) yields 1.2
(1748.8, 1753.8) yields 1.18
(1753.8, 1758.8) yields 1.17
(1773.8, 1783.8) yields 1.59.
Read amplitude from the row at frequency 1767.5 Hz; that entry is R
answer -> 1.16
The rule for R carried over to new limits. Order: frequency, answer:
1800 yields 1.216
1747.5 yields 1.182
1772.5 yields 1.308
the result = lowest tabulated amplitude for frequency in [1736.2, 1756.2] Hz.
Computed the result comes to 1.152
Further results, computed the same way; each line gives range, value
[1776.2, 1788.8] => 1.446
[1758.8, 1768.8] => 1.155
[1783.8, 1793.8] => 1.229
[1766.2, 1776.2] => 1.16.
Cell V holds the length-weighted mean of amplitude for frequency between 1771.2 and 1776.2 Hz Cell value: 1.37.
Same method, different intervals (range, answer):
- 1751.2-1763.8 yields 1.2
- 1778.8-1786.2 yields 1.6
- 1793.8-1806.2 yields 1.18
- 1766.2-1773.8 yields 1.23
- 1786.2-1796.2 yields 1.31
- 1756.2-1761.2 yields 1.21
